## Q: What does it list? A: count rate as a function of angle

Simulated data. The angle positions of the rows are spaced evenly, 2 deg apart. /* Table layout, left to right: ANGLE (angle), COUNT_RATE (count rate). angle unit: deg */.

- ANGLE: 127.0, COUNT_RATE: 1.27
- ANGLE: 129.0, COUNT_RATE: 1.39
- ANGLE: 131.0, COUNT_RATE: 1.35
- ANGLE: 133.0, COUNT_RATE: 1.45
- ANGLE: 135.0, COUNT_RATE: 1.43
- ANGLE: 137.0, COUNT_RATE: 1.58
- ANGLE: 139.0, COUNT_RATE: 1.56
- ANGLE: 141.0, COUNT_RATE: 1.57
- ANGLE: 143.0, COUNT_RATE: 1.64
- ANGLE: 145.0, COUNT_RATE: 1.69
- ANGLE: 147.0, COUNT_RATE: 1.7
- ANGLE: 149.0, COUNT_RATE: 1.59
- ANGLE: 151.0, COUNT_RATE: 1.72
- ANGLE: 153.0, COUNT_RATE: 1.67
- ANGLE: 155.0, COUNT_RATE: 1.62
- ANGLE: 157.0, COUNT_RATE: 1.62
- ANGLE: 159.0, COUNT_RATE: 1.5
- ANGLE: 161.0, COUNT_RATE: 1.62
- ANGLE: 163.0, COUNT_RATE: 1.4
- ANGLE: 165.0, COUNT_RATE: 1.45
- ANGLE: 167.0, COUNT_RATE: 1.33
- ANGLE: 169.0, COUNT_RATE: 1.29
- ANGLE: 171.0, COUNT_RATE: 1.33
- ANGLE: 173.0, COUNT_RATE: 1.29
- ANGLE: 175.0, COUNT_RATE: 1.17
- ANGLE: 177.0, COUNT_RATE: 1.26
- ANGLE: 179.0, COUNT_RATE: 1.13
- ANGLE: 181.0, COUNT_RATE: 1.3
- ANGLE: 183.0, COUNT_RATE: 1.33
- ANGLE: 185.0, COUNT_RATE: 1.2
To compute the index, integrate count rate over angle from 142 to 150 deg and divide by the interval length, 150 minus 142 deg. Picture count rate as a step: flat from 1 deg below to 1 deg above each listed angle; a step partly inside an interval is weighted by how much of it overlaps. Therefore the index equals 1.66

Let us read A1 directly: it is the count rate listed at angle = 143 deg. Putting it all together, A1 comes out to 1.64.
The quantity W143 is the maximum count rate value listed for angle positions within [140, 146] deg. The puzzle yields 1.69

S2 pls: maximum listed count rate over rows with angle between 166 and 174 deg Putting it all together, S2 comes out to 1.33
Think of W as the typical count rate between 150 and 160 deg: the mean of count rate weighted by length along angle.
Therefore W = 1.63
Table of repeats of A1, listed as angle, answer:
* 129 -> 1.39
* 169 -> 1.29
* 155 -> 1.62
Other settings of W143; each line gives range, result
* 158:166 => 1.62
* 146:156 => 1.72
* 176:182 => 1.3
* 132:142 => 1.58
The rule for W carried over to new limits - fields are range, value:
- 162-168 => 1.39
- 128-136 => 1.4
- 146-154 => 1.67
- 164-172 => 1.35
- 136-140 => 1.57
